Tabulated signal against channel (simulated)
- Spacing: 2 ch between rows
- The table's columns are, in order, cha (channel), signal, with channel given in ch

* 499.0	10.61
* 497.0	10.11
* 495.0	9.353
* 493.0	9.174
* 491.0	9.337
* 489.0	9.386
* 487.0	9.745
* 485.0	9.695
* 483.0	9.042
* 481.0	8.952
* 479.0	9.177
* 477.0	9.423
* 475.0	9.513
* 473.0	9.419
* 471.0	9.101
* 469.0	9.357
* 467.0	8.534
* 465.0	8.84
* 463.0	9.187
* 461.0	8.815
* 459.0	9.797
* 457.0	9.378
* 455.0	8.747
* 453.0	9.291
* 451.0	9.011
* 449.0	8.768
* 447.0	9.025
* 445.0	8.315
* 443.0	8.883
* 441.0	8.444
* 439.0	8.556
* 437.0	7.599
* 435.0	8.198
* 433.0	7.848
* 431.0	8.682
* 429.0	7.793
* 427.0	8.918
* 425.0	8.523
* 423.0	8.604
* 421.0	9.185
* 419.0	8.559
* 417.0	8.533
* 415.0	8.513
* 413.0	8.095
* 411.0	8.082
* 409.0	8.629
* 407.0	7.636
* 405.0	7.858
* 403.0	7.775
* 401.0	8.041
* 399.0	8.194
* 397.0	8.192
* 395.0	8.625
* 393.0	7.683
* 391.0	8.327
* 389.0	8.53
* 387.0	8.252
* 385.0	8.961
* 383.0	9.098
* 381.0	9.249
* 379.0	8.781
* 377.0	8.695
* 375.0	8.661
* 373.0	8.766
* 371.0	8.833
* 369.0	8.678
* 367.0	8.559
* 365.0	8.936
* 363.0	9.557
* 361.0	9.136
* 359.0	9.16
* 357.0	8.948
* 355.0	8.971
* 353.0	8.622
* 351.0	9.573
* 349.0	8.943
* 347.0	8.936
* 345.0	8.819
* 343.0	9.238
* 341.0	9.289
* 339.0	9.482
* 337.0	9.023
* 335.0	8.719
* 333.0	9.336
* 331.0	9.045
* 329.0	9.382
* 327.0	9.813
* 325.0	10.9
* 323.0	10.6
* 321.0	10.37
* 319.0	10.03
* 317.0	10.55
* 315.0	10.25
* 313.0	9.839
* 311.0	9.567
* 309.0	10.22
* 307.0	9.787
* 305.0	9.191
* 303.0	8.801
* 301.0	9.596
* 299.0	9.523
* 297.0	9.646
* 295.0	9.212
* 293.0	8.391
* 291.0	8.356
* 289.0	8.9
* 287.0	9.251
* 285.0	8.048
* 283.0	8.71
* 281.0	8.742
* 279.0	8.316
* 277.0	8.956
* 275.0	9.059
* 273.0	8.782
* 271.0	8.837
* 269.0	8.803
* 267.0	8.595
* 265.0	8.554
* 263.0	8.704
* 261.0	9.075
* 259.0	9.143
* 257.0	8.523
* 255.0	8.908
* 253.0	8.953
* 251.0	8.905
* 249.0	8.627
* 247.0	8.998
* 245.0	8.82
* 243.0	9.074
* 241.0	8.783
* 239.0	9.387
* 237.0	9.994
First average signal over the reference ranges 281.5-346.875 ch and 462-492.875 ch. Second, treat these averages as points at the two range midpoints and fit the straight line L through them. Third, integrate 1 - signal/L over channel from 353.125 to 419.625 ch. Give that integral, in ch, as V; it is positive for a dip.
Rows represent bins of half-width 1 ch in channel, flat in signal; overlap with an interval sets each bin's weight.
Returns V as 5.6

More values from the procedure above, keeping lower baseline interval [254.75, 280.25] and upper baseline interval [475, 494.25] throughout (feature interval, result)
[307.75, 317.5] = -1.26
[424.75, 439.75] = 1.56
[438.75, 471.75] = 1.10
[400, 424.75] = 2.31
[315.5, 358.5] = -2.41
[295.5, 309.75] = -1.03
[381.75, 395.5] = 0.89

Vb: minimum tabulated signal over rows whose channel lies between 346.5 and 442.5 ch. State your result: 7.599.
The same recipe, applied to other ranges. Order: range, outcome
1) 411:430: 7.793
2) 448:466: 8.747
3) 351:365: 8.622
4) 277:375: 8.048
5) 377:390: 8.252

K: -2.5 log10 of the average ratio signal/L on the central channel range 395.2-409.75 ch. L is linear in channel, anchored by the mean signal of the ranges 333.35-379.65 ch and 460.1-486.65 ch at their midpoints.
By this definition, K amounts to 0.125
